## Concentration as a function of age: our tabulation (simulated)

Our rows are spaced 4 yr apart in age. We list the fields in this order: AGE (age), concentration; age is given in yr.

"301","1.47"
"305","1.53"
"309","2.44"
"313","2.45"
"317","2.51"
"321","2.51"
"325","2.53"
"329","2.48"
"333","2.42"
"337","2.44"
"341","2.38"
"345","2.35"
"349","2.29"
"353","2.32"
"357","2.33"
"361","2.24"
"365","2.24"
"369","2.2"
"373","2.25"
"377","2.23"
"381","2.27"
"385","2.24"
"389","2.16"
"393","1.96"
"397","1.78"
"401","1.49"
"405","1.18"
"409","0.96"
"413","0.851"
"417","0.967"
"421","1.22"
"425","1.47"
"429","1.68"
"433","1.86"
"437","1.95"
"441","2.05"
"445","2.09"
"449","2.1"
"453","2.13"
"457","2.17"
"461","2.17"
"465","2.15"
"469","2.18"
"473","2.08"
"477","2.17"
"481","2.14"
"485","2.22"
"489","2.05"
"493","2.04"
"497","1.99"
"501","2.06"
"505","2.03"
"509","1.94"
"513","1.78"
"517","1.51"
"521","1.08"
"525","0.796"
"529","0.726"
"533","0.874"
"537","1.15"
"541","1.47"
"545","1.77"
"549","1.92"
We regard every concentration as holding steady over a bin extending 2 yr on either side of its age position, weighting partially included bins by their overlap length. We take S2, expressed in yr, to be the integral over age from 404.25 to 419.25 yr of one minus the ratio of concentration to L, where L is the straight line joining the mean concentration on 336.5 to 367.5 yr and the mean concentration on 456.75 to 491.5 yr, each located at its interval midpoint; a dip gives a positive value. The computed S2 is 8.4 yr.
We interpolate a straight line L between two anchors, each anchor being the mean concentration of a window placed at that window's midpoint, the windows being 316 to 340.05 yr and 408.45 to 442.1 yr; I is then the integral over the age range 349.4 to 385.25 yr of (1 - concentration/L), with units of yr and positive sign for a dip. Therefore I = -3.55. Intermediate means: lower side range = 2.48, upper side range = 1.45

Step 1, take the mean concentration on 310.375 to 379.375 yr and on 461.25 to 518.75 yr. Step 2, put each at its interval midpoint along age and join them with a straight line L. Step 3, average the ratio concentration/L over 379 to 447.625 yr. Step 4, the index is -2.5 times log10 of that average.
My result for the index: 0.31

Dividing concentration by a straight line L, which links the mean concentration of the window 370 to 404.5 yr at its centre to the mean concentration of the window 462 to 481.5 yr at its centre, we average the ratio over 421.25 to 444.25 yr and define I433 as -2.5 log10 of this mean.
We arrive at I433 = 0.18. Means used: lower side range 2.01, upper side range 2.15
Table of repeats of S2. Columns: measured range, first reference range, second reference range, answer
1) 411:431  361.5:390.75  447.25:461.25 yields 8.62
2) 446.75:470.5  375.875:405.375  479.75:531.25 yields -4.52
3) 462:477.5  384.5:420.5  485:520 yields -3.28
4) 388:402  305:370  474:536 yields 1.85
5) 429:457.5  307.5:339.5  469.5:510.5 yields 2.20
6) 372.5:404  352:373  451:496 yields 3.15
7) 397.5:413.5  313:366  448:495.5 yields 7.47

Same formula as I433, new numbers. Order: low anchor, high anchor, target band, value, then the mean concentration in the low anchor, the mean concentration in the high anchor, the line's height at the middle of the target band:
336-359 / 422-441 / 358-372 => -0.01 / 2.35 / 1.75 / 2.22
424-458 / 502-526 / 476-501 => -0.22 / 1.95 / 1.58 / 1.71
